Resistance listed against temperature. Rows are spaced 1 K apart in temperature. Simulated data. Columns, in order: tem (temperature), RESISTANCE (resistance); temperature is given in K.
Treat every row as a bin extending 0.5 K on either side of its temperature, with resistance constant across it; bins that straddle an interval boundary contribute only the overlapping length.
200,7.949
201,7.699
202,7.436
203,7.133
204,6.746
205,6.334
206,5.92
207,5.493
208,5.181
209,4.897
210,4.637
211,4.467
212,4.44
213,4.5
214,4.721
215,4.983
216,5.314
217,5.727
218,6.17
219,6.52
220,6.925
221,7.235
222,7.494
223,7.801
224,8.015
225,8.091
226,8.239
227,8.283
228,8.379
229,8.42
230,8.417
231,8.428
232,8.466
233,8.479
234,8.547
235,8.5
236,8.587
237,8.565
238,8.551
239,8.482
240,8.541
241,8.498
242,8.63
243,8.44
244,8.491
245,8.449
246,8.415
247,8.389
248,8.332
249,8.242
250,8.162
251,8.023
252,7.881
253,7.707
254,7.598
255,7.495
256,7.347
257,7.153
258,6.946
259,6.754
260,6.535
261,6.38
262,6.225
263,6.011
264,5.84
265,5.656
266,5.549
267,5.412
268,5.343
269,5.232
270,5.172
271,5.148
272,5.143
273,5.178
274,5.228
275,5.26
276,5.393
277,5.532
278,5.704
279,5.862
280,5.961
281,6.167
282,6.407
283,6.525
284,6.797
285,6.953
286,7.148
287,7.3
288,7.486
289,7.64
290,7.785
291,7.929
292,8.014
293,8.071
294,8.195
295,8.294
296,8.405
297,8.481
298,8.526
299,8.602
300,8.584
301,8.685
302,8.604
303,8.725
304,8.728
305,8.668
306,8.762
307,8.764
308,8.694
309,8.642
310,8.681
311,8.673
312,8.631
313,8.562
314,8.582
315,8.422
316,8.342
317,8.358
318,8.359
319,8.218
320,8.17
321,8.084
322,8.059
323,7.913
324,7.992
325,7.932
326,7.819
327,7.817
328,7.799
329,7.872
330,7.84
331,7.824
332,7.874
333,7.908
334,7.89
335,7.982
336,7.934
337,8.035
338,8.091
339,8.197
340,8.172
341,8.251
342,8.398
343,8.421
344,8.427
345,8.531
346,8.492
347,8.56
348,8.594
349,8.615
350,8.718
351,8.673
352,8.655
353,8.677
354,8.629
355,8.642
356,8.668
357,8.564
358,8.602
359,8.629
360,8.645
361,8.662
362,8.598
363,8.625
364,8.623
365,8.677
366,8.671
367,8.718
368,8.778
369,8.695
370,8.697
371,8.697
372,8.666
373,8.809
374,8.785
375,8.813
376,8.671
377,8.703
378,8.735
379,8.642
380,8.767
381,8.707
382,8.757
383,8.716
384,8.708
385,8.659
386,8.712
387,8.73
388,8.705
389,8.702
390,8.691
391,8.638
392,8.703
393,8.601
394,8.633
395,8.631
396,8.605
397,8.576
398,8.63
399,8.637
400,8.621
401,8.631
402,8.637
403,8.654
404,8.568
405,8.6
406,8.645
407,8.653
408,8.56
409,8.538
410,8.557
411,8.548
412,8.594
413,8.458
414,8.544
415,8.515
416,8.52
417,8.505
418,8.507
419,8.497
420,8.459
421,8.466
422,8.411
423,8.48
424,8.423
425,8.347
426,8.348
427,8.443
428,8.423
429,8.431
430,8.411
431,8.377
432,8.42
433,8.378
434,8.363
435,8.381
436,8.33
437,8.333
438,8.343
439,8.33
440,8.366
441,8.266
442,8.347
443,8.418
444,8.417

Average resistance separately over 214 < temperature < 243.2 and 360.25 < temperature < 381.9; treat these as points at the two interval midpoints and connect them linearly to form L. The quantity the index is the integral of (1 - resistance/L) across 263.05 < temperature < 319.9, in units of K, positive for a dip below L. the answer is 6.2 K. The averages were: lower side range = 7.76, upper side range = 8.7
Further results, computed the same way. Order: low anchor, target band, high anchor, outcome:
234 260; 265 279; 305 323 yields 4.9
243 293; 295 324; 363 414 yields -4.2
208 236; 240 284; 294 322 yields 5.1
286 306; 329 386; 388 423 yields -0.5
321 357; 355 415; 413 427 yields -2.1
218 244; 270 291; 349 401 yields 5.3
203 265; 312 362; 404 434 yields -2.4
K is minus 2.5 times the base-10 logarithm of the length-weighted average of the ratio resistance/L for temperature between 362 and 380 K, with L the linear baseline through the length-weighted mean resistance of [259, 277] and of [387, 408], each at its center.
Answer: -0.09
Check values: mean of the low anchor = 5.6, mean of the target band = 8.7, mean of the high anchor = 8.64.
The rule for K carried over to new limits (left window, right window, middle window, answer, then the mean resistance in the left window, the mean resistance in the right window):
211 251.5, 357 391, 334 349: 0.02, 7.63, 8.69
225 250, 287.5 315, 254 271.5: 0.34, 8.44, 8.42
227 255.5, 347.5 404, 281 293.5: 0.16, 8.32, 8.67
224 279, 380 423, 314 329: -0.03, 7.25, 8.61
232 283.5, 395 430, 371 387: -0.07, 7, 8.53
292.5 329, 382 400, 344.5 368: -0.01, 8.38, 8.66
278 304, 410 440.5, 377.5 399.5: -0.06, 7.63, 8.43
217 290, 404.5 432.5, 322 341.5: -0.02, 7.16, 8.49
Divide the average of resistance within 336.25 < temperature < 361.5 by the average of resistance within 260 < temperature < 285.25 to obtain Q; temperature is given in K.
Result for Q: 1.47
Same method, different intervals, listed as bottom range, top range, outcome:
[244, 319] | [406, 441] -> 1.15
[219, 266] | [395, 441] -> 1.09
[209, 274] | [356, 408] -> 1.23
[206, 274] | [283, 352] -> 1.17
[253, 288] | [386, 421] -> 1.39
